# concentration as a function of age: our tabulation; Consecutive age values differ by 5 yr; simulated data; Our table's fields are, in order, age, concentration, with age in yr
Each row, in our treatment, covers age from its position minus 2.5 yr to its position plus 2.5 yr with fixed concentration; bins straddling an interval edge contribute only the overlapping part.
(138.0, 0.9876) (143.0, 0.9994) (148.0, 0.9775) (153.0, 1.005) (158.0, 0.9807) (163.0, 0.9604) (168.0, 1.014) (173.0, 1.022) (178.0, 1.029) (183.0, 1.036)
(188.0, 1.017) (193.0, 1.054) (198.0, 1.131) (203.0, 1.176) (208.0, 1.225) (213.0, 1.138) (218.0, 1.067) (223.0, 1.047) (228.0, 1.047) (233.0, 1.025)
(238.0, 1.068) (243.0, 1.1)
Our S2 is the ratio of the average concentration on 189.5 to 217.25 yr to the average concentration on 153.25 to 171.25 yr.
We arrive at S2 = 1.15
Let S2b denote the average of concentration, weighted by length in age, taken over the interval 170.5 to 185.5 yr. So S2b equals 1.03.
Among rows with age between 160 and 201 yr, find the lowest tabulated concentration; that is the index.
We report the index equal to 0.9604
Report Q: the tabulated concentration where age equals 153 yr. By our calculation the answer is 1.005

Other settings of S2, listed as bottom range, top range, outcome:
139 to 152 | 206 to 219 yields 1.16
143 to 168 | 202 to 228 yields 1.14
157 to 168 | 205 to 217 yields 1.19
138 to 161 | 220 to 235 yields 1.05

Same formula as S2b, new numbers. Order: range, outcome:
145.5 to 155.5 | 0.991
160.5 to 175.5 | 0.999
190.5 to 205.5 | 1.12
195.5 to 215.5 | 1.17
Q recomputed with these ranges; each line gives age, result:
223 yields 1.047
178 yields 1.029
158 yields 0.9807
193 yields 1.054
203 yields 1.176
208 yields 1.225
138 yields 0.9876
